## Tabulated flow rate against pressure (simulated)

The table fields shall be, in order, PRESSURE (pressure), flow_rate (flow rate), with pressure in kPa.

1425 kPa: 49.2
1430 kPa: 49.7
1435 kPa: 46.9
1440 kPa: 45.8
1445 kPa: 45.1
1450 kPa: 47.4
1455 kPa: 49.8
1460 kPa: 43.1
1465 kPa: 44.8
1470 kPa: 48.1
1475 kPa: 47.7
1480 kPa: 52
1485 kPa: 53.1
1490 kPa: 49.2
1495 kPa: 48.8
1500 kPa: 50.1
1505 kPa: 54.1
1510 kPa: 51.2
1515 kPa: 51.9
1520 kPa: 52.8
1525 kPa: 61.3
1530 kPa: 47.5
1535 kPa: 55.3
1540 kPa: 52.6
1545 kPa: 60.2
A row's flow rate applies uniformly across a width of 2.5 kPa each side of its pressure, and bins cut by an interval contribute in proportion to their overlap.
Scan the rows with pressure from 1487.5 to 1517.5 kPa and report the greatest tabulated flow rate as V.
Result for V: 54.1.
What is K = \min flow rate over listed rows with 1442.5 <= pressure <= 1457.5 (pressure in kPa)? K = 45.1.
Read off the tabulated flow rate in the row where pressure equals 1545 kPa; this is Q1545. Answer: 60.2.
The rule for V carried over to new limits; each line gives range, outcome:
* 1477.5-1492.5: 53.1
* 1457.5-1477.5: 48.1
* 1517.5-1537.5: 61.3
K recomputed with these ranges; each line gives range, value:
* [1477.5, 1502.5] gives 48.8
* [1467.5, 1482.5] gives 47.7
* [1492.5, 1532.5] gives 47.5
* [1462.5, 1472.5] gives 44.8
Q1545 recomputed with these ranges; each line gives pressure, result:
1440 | 45.8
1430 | 49.7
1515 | 51.9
